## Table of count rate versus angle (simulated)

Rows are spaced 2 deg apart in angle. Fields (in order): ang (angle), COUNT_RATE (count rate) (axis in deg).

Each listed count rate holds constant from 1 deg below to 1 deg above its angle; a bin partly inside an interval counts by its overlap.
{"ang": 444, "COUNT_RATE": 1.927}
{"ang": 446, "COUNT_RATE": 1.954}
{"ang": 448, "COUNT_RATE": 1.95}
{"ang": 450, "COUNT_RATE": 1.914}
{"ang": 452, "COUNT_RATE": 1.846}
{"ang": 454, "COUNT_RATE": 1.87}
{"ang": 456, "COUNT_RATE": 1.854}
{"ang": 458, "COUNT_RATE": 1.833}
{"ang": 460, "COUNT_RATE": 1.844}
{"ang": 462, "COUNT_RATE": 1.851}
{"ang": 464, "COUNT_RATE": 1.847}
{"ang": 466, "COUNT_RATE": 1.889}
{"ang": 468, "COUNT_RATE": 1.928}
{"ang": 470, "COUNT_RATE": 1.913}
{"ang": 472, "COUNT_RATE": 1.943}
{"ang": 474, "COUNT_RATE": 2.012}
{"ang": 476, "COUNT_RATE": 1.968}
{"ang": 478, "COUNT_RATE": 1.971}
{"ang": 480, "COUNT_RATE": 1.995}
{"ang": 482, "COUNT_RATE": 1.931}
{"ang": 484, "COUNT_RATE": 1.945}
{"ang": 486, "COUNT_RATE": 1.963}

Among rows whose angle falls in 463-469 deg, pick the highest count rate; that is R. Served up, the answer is 1.928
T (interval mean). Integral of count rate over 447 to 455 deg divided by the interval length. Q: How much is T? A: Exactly 1.9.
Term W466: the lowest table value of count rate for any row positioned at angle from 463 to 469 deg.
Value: 1.847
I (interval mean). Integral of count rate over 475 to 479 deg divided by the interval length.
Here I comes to 1.97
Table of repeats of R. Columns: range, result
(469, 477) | 2.012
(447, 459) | 1.95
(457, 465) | 1.851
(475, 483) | 1.995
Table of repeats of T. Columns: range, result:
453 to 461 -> 1.85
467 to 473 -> 1.93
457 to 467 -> 1.85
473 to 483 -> 1.98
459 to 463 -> 1.85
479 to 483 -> 1.96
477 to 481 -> 1.98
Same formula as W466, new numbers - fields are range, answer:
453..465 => 1.833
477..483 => 1.931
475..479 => 1.968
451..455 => 1.846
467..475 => 1.913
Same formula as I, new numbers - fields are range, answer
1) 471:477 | 1.97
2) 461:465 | 1.85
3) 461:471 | 1.89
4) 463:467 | 1.87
